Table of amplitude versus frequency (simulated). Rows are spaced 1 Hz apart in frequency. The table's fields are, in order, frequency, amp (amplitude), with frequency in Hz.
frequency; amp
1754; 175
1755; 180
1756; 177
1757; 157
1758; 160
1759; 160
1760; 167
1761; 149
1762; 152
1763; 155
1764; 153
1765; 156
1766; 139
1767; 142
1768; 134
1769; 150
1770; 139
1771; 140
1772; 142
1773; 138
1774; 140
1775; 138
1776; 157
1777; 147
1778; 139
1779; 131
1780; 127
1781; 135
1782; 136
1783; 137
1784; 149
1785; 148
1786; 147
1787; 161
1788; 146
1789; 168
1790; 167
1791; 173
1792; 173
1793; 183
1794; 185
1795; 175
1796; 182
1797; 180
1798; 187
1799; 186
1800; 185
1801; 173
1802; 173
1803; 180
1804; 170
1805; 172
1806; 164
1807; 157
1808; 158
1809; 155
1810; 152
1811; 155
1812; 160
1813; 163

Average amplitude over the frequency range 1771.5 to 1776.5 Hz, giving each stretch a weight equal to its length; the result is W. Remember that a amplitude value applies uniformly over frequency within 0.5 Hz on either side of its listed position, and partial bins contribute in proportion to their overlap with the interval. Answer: 143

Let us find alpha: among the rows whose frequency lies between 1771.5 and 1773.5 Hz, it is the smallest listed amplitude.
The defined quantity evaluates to 138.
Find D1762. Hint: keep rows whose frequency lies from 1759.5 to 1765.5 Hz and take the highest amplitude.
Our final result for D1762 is 167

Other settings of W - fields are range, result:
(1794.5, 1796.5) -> 178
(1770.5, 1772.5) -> 141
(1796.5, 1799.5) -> 184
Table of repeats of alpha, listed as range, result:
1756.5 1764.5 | 149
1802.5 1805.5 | 170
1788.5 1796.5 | 167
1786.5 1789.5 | 146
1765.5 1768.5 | 134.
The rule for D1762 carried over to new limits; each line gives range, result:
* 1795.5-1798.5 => 187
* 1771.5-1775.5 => 142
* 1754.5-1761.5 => 180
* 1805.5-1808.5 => 164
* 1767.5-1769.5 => 150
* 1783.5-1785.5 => 149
